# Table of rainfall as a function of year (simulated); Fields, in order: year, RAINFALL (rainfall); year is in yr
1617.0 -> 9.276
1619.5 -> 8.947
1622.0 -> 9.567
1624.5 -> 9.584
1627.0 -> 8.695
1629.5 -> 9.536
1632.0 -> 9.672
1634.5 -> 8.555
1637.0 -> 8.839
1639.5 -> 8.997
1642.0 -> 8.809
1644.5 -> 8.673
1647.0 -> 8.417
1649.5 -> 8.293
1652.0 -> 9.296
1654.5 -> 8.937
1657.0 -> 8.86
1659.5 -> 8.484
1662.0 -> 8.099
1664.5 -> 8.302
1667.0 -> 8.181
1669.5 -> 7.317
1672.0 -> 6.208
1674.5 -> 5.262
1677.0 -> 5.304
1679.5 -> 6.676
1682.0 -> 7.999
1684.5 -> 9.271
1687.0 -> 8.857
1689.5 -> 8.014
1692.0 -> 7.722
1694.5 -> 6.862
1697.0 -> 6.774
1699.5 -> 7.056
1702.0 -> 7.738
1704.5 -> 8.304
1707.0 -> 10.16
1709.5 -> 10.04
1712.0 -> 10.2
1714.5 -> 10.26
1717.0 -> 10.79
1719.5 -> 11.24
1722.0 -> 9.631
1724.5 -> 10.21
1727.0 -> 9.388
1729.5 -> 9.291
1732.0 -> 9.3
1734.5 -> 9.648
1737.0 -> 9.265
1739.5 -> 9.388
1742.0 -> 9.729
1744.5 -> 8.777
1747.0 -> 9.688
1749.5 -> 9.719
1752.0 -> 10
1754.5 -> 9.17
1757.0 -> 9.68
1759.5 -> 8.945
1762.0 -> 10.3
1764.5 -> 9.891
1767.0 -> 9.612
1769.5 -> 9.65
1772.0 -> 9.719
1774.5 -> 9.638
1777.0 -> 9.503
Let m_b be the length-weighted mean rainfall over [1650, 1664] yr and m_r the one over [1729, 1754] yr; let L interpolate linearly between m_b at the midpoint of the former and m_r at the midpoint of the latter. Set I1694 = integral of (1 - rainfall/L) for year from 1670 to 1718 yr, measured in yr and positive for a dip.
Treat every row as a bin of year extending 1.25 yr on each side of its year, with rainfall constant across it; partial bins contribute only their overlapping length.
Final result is 5.3 yr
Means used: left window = 8.69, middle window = 8.05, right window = 9.48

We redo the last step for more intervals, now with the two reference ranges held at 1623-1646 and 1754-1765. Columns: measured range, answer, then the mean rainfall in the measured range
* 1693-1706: 2.7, 7.41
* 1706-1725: -1.8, 10.3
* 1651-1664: 0.6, 8.7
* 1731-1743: 0.1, 9.46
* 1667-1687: 4.7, 7.07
